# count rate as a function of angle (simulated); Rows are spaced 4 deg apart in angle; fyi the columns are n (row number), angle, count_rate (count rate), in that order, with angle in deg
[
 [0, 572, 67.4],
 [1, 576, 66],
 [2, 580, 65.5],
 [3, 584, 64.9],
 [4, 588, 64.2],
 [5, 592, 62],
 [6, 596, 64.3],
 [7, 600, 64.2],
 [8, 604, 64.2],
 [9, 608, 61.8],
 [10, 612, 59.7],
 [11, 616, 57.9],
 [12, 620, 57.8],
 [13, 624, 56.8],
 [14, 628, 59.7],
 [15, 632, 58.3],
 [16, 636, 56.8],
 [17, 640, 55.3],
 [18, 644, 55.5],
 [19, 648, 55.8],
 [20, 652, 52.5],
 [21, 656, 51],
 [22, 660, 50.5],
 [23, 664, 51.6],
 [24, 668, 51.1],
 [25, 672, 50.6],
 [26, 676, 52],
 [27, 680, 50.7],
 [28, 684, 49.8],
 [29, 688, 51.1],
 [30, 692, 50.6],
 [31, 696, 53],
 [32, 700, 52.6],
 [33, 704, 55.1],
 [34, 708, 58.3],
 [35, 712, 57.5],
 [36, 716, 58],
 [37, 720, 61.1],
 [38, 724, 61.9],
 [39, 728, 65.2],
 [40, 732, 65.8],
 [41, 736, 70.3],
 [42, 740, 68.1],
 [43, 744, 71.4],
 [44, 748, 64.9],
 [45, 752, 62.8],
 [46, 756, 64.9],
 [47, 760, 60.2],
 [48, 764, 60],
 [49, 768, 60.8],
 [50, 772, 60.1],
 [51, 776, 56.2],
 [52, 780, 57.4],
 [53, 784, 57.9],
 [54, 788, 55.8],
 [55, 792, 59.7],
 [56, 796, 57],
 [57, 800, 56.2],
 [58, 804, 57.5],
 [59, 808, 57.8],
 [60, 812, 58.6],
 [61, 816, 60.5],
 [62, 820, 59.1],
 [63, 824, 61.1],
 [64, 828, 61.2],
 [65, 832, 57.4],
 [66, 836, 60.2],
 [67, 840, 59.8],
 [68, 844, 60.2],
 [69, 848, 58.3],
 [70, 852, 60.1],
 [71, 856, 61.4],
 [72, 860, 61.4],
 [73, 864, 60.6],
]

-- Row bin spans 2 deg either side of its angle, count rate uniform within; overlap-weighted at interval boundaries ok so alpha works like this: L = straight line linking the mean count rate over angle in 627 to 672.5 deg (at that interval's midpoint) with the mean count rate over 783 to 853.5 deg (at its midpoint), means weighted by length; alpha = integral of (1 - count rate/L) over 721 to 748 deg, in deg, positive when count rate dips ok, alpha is -4.9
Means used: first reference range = 54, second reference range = 58.8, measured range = 66.7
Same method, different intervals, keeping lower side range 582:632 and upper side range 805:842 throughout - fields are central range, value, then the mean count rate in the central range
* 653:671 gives 2.9 deg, 51.1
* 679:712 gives 4.1 deg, 53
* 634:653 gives 1.8 deg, 55.3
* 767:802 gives 1.2 deg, 57.8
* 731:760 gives -3.0 deg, 66.5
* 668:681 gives 2.1 deg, 51.1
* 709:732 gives -0.3 deg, 61.1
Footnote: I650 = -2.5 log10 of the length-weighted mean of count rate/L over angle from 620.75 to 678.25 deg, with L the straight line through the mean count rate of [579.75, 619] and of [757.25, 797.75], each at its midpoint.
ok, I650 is 0.138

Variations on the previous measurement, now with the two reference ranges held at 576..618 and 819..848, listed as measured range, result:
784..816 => 0.05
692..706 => 0.16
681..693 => 0.22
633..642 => 0.11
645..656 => 0.16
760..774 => 0.01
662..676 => 0.21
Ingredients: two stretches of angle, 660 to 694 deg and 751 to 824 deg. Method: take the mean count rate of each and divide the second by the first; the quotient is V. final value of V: 1.16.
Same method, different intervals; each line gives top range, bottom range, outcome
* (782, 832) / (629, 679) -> 1.09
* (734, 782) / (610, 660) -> 1.12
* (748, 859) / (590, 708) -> 1.07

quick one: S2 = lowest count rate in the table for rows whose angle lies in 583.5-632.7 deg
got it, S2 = 56.8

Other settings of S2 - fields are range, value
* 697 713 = 52.6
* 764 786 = 56.2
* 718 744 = 61.1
